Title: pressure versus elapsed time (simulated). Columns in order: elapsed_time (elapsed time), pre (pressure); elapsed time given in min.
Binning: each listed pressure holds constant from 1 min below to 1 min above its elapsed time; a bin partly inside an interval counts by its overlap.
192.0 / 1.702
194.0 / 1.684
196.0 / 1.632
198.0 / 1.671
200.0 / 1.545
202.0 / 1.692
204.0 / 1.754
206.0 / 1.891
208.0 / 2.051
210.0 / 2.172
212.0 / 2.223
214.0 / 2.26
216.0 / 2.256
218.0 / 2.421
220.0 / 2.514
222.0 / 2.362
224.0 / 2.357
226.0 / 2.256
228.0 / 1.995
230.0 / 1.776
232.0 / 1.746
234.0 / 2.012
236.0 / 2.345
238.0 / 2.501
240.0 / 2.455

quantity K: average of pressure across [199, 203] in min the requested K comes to 1.62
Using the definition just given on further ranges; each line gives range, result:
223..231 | 2.1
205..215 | 2.12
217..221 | 2.47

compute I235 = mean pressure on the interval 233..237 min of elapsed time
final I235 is 2.18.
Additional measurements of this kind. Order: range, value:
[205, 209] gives 1.97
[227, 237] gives 1.97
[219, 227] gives 2.37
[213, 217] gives 2.26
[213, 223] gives 2.36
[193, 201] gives 1.63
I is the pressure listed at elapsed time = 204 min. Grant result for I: 1.754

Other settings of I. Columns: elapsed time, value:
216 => 2.256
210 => 2.172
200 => 1.545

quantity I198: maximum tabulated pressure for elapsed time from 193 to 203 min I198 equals 1.692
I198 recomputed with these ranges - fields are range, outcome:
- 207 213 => 2.223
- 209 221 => 2.514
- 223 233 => 2.357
